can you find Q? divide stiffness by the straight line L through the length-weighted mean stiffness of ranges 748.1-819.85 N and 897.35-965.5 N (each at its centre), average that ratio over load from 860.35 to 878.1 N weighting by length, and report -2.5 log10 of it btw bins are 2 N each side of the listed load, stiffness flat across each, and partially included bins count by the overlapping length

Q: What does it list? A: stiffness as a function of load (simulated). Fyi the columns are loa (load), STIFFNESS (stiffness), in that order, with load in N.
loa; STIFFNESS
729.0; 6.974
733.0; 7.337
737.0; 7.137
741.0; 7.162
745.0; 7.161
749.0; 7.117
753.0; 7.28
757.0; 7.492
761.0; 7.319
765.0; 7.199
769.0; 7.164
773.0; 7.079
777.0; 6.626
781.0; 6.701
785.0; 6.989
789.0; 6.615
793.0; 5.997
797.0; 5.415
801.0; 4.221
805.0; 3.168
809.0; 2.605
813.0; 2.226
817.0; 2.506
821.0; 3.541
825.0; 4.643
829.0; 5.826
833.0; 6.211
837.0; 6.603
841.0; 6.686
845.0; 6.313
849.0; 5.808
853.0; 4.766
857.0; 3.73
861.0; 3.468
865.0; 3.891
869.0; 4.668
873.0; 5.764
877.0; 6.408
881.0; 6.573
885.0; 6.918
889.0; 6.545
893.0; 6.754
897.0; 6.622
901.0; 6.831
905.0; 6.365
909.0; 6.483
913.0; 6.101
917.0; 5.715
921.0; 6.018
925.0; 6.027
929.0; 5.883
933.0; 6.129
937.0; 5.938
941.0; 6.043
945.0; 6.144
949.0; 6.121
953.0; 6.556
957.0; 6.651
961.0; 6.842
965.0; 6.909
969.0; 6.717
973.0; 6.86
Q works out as 0.24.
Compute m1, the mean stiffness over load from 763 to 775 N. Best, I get 7.15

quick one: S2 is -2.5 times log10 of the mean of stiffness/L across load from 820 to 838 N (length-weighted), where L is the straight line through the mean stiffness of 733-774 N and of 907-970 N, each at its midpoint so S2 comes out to 0.255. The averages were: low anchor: 7.22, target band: 5.4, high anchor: 6.26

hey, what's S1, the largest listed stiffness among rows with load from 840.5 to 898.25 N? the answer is 6.918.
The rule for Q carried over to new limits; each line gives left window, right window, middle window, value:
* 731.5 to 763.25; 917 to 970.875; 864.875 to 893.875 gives 0.10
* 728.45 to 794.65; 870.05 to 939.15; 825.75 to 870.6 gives 0.24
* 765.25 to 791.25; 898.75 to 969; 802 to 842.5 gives 0.46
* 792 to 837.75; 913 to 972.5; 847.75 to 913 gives -0.08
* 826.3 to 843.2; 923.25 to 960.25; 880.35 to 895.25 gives -0.08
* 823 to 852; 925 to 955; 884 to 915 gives -0.09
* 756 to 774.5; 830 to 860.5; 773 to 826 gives 0.35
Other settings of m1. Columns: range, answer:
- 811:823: 2.76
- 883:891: 6.73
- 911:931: 5.95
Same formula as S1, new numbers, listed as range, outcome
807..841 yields 6.686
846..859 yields 5.808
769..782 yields 7.164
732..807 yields 7.492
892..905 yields 6.831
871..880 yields 6.408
